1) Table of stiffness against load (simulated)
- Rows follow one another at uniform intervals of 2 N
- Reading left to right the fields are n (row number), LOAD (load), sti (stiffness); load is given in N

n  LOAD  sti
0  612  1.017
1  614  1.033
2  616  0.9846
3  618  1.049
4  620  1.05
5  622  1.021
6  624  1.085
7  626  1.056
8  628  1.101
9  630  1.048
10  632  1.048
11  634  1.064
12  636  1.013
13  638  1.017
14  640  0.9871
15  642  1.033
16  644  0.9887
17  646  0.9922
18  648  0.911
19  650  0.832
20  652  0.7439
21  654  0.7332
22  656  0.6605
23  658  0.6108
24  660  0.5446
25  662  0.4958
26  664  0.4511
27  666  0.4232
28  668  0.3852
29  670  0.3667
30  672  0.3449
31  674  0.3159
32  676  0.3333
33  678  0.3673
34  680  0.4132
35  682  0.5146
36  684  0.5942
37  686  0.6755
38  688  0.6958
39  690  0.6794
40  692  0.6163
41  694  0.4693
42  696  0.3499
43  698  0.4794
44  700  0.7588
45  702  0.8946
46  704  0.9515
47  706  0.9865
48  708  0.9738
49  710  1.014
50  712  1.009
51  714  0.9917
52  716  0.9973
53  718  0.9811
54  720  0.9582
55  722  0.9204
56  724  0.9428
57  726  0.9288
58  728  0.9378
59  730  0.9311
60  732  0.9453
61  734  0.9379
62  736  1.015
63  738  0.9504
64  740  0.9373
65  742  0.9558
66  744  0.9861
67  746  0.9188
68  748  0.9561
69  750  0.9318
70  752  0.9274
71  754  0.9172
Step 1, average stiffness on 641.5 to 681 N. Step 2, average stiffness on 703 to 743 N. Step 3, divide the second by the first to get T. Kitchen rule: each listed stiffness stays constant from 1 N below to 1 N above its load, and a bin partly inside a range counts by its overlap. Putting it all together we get 1.63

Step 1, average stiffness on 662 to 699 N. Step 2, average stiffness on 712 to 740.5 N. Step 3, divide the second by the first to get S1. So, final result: 2.03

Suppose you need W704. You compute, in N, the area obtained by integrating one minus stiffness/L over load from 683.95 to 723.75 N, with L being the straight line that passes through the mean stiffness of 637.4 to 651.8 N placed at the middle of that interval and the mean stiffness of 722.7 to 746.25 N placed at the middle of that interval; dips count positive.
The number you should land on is 6.0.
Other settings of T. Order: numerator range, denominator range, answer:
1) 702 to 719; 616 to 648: 0.95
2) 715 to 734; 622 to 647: 0.92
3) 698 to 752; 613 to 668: 1.07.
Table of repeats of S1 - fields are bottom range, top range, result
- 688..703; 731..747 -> 1.56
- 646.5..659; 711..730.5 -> 1.27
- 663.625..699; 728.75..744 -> 2.03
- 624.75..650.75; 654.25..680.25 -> 0.44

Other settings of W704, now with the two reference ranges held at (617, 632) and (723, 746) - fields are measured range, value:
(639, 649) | 0.5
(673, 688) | 7.9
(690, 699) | 4.4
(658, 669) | 5.9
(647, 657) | 2.5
